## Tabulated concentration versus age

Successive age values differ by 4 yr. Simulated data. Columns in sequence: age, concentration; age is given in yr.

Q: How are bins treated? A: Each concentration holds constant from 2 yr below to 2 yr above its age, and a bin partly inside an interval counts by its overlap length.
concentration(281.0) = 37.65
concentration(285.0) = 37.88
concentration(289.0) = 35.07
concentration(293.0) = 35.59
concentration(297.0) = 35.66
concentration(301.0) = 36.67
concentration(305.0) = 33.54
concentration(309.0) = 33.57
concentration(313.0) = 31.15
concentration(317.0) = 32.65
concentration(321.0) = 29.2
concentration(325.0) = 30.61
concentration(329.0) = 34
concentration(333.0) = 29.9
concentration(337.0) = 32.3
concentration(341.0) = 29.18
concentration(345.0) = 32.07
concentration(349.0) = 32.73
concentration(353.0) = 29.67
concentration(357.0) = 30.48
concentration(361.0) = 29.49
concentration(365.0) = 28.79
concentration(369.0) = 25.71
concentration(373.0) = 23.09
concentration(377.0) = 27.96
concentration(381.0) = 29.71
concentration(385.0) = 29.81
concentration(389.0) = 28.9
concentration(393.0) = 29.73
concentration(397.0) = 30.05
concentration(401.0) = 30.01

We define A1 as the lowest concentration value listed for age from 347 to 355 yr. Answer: 29.67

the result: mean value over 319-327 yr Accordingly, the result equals 29.9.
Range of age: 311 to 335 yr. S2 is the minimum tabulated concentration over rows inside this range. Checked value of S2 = 29.2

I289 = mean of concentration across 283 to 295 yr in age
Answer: 36.2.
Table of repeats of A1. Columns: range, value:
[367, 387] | 23.09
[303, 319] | 31.15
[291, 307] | 33.54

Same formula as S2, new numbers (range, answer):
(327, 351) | 29.18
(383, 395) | 28.9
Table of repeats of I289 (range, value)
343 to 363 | 30.9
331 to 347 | 30.9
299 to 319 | 33.5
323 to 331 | 32.3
